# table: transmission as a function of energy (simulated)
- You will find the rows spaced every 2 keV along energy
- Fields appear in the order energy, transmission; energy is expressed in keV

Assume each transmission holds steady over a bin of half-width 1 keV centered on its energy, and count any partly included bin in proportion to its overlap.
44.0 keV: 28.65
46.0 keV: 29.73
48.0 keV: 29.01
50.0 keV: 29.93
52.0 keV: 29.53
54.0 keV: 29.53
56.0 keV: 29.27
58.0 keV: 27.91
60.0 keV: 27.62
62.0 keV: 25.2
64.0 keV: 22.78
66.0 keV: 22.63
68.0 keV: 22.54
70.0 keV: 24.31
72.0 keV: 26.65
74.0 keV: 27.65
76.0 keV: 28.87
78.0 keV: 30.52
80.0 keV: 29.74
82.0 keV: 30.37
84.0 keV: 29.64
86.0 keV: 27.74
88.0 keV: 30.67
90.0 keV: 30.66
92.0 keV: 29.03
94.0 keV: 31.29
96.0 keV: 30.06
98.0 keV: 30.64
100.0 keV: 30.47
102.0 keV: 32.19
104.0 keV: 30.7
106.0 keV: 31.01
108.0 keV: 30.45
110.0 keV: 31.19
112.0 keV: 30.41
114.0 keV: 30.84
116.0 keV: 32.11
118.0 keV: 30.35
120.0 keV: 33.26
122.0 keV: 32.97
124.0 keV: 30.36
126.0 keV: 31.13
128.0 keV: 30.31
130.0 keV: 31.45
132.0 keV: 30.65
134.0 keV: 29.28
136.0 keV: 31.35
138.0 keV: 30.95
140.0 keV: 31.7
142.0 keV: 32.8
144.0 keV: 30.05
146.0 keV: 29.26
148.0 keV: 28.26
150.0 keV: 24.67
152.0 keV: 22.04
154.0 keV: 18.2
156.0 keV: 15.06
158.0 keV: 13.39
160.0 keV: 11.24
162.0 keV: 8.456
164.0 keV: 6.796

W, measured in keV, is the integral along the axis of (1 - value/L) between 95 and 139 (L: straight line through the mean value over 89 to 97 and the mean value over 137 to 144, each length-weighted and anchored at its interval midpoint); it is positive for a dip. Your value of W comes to -0.1 keV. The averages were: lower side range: 30.3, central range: 31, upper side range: 31.6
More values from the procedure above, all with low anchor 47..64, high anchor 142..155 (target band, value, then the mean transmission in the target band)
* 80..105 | -2.7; 30.3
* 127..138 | -1.8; 30.6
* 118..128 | -1.9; 31.6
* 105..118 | -2.0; 31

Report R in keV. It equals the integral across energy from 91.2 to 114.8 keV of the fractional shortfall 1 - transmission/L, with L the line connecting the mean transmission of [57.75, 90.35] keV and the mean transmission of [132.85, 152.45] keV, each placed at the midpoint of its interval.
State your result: -2.2 keV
